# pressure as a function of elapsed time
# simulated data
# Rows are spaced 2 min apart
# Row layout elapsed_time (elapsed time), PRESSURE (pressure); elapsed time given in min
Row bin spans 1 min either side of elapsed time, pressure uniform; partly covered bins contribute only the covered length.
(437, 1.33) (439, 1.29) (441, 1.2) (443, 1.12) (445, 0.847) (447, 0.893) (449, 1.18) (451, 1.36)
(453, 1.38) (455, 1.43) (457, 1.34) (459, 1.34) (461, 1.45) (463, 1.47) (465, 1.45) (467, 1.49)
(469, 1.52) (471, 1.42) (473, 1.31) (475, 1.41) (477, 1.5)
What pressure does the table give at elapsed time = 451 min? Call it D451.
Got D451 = 1.36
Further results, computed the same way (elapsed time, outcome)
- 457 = 1.34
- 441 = 1.2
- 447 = 0.893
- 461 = 1.45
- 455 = 1.43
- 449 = 1.18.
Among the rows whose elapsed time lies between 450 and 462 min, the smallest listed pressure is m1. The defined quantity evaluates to 1.34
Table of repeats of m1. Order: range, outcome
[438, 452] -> 0.847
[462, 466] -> 1.45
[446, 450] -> 0.893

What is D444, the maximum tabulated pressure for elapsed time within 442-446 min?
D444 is 1.12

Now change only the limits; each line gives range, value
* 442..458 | 1.43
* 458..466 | 1.47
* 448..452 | 1.36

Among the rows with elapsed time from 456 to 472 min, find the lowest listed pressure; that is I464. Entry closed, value 1.34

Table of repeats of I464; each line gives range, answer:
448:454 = 1.18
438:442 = 1.2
